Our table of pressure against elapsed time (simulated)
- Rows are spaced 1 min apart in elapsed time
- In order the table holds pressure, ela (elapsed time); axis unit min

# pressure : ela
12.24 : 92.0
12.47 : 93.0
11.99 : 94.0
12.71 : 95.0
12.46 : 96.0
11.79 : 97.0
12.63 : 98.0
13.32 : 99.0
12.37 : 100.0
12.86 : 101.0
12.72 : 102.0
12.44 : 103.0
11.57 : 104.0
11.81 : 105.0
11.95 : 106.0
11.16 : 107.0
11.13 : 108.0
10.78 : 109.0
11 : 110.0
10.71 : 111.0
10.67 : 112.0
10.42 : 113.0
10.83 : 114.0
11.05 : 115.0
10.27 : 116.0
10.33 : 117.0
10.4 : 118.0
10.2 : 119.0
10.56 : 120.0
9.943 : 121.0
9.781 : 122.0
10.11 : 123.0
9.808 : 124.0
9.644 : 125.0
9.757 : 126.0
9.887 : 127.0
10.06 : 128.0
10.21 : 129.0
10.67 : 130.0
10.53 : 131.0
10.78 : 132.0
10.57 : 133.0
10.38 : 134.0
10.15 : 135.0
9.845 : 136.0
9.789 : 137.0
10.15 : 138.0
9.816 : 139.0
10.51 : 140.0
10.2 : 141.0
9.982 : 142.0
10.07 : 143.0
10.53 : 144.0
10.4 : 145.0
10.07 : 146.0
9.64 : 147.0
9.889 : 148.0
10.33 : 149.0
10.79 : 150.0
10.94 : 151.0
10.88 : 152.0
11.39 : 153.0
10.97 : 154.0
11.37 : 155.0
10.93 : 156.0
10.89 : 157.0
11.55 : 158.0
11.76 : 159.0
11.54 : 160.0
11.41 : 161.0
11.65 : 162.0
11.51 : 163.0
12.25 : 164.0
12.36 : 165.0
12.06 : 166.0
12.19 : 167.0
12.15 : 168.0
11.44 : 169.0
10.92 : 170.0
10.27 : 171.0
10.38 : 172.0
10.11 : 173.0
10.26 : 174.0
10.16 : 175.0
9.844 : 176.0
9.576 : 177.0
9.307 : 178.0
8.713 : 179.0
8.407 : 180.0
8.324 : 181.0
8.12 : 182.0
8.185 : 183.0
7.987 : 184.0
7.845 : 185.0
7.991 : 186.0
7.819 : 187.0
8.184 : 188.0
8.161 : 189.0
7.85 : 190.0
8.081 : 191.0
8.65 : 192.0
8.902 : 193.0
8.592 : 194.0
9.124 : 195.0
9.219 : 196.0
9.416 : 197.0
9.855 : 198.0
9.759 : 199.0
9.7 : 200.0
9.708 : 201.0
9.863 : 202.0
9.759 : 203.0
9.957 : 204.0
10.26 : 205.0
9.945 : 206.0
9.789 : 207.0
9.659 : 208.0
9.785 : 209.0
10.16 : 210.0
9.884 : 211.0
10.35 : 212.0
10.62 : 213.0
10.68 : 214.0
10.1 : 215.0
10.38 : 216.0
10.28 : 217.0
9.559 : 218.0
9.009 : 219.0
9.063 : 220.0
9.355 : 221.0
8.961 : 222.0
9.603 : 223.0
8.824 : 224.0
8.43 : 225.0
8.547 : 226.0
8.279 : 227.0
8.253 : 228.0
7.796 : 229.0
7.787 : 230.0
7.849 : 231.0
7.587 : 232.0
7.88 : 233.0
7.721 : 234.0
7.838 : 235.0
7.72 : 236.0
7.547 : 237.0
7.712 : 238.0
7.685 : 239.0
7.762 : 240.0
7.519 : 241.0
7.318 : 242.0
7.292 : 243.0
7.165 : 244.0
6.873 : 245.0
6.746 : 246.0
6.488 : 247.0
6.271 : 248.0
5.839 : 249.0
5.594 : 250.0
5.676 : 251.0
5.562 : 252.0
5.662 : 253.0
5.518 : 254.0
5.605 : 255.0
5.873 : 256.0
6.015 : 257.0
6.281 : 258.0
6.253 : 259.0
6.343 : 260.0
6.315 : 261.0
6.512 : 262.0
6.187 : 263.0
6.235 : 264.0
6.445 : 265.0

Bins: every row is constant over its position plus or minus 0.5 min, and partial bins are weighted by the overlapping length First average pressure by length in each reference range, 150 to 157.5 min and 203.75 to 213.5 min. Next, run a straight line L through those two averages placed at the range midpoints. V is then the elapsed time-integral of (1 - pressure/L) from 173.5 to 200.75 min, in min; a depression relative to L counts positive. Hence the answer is 4.2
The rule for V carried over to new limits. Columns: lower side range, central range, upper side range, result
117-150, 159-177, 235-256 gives -4.1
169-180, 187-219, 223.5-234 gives -2.0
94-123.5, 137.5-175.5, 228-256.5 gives -4.5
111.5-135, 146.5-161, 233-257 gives -2.4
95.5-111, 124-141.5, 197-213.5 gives 1.9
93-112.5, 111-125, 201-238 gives 1.5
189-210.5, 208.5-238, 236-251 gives -3.0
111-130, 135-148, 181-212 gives -0.2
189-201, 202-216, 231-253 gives -2.8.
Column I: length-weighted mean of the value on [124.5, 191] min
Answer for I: 10.2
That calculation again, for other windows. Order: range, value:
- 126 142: 10.2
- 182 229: 9.2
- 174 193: 8.57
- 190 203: 9.21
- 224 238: 7.96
